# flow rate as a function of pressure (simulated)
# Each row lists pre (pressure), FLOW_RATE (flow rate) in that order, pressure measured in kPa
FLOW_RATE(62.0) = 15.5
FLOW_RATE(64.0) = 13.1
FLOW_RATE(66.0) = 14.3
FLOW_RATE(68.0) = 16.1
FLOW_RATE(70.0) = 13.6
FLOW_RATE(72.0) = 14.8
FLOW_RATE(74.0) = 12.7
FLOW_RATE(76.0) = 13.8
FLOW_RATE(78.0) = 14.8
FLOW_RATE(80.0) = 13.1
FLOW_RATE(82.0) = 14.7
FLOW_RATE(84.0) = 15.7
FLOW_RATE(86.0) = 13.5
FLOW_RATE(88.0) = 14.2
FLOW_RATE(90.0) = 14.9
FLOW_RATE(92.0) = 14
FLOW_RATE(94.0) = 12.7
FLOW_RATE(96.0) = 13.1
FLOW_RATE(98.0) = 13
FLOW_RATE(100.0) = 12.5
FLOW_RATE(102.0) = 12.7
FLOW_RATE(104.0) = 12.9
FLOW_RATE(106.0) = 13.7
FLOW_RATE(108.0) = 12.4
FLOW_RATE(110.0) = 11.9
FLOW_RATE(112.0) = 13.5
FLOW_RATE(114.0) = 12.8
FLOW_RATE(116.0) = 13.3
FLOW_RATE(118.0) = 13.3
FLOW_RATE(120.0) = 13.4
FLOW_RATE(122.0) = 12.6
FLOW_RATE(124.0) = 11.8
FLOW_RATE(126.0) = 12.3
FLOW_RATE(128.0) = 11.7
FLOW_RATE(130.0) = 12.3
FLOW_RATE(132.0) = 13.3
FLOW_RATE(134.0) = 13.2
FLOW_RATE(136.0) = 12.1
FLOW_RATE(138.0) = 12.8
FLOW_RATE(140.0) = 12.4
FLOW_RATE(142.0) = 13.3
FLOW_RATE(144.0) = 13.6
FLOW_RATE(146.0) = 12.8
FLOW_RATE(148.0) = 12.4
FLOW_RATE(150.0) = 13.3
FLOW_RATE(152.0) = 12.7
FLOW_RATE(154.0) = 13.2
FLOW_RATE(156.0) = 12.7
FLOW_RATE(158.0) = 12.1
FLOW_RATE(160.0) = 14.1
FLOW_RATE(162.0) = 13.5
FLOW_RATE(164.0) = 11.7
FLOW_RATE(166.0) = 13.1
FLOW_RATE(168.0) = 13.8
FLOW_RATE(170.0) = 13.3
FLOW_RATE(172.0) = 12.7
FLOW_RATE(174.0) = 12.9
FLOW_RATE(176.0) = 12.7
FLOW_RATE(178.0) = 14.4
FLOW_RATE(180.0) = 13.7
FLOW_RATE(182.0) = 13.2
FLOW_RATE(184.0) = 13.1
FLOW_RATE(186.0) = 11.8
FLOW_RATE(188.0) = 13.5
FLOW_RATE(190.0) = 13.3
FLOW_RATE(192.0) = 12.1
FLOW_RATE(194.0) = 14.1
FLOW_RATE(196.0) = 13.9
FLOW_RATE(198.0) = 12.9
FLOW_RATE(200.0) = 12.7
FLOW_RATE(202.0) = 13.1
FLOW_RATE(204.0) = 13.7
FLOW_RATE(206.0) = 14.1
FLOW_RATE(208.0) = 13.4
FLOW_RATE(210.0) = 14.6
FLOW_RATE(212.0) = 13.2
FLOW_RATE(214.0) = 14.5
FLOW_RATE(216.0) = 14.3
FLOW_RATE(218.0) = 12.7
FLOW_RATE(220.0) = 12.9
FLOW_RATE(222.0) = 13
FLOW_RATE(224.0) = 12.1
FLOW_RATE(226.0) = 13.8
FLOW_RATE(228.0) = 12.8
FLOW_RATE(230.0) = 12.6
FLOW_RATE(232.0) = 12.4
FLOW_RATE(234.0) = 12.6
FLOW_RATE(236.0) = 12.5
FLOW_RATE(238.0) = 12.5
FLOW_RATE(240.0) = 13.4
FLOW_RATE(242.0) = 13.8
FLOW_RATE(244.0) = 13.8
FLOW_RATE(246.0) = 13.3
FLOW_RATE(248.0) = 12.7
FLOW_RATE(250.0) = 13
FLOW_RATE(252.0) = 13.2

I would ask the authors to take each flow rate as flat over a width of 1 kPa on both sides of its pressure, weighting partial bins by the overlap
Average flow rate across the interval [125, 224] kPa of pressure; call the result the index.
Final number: 13.1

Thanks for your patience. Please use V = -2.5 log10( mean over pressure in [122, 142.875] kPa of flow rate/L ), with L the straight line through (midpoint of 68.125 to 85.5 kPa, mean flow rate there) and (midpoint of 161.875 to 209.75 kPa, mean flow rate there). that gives 0.10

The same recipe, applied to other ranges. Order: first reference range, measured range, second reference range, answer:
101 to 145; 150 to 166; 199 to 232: 0.01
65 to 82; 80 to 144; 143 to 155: 0.04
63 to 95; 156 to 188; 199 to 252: 0.04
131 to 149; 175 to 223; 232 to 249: -0.03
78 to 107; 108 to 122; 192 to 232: 0.05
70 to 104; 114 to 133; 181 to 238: 0.07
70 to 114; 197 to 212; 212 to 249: -0.02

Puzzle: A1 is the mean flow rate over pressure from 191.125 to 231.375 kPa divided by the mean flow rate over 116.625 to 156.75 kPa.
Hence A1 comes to 1.0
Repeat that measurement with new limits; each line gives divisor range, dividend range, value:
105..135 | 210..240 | 1.02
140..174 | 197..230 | 1.03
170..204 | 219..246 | 0.98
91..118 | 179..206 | 1.02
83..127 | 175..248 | 1.00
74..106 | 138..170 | 0.95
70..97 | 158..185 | 0.94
